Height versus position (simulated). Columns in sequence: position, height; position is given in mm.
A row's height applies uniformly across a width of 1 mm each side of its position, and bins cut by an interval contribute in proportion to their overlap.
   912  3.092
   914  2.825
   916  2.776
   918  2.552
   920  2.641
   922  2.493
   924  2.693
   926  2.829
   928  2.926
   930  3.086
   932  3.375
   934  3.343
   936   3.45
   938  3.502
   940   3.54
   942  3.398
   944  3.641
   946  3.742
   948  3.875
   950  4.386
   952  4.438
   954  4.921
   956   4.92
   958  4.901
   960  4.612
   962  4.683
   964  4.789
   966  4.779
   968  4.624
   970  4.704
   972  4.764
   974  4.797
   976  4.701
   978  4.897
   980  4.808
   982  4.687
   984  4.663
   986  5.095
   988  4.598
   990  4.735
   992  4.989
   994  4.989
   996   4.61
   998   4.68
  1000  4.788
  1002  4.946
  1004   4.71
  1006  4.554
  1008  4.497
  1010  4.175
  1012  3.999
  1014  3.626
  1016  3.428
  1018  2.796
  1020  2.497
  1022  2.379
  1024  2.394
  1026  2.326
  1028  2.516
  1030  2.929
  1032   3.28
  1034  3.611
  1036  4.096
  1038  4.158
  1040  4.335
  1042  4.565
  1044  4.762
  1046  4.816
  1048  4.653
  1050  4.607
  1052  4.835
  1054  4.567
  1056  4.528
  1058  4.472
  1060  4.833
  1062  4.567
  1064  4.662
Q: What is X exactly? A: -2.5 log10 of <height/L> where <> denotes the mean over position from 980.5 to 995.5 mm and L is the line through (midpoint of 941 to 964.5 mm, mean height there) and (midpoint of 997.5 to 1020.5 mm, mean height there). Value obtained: -0.15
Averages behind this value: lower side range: 4.35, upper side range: 4.08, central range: 4.81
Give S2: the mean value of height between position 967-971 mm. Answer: 4.66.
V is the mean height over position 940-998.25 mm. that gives 4.58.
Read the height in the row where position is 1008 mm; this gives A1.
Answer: 4.497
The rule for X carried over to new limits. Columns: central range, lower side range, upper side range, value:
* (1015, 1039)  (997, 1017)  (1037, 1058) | 0.42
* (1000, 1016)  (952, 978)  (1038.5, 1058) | 0.09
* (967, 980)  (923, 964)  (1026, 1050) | -0.22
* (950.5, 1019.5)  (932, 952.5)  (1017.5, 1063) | -0.21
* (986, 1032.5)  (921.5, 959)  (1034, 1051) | 0.08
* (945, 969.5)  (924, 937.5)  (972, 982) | -0.12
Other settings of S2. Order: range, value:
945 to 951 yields 4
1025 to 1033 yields 2.76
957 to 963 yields 4.73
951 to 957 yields 4.76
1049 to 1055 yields 4.67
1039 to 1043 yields 4.45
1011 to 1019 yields 3.46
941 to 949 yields 3.66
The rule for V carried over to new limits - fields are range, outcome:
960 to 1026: 4.33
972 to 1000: 4.79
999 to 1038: 3.57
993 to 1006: 4.77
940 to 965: 4.33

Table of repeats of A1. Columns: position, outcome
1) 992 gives 4.989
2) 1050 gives 4.607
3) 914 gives 2.825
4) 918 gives 2.552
